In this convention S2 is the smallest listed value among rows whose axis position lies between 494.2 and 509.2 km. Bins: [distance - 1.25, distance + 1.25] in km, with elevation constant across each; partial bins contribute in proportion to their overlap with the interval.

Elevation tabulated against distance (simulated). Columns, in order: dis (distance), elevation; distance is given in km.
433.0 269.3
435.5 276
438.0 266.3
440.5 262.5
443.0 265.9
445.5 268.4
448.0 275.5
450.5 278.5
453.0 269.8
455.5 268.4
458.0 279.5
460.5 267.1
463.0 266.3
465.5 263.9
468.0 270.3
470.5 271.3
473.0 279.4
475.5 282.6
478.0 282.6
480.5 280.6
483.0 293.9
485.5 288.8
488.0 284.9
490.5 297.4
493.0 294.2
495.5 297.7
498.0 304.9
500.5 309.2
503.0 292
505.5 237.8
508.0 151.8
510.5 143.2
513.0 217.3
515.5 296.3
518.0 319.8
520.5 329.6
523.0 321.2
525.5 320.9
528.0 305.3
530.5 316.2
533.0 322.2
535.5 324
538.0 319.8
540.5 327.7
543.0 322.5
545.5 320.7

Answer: 151.8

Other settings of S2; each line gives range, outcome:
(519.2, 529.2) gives 305.3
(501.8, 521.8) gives 143.2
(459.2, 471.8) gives 263.9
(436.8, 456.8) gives 262.5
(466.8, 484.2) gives 270.3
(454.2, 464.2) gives 266.3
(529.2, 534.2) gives 316.2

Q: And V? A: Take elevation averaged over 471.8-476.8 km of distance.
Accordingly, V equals 281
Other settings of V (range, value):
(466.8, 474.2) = 274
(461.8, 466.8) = 265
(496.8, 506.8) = 285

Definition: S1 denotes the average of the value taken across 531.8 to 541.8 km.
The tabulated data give 323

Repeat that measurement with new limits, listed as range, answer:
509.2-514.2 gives 180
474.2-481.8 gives 282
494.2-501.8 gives 304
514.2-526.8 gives 317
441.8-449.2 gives 270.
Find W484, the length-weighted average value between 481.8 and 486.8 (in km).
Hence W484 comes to 291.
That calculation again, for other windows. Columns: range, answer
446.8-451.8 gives 277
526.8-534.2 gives 315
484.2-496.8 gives 293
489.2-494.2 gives 296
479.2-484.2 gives 287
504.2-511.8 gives 179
